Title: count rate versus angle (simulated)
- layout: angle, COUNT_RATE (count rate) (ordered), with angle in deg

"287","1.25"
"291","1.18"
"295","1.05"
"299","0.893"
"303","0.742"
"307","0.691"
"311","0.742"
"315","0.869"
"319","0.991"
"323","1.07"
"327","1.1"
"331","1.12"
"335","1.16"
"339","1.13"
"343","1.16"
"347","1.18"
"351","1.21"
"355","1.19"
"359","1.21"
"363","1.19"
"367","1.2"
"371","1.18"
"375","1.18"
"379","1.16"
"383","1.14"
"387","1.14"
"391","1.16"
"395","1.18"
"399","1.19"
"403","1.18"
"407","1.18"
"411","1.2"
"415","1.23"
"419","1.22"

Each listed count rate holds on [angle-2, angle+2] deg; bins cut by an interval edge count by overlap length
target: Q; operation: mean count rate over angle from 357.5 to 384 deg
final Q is 1.18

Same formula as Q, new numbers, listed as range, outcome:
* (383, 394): 1.15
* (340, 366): 1.19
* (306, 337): 0.977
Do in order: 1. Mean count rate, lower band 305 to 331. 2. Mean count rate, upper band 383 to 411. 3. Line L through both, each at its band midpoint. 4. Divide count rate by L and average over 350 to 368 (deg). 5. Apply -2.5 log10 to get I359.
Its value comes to -0.14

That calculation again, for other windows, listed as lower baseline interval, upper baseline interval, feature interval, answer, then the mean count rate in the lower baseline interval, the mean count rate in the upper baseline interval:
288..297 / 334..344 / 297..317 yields 0.398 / 1.13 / 1.15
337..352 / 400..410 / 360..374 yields -0.016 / 1.17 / 1.18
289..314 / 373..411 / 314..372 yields -0.121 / 0.882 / 1.17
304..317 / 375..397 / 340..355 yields -0.227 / 0.765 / 1.16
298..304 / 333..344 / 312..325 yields 0.017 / 0.818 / 1.15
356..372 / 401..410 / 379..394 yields 0.035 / 1.2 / 1.18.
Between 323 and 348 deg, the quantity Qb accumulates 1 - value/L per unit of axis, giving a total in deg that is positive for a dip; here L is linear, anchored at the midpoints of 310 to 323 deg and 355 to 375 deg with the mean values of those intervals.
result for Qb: -2.8 deg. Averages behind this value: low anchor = 0.908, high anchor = 1.19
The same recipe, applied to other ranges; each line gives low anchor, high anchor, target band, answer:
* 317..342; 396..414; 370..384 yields -0.1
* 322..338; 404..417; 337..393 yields -1.0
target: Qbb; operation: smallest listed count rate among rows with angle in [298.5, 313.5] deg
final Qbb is 0.691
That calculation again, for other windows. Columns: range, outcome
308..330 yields 0.742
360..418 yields 1.14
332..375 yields 1.13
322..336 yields 1.07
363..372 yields 1.18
